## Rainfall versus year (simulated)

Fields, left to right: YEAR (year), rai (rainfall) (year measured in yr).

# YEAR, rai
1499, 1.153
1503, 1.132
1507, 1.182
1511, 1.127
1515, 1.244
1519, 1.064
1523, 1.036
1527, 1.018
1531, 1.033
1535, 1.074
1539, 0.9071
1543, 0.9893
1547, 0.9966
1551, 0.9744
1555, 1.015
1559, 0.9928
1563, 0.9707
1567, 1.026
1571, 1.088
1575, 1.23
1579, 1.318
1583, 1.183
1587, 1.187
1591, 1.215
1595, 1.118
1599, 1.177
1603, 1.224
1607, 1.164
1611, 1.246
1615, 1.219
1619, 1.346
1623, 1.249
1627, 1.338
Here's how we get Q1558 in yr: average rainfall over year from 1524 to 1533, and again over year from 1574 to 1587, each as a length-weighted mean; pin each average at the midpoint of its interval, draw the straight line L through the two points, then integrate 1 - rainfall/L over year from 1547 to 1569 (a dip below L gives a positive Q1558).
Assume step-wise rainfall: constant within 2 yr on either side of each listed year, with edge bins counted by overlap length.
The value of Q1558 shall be 2.9 yr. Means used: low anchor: 1.03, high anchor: 1.24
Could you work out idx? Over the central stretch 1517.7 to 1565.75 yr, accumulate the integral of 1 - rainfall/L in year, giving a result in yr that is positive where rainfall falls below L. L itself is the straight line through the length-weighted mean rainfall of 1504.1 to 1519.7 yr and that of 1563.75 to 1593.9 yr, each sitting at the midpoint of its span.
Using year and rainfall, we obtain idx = 6.5 yr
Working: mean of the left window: 1.16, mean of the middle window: 1.01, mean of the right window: 1.17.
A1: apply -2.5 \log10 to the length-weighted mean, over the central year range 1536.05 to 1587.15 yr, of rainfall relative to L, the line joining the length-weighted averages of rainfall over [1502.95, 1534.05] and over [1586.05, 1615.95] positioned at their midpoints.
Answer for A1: 0.09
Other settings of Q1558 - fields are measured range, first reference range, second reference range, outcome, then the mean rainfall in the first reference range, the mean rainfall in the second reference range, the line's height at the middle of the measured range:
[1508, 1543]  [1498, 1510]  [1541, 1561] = 0.6 yr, 1.15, 0.994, 1.08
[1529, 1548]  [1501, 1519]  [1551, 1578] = 1.8 yr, 1.16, 1.06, 1.11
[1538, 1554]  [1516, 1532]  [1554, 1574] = 1.0 yr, 1.05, 1.03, 1.04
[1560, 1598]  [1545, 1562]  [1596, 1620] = -1.6 yr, 0.993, 1.22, 1.1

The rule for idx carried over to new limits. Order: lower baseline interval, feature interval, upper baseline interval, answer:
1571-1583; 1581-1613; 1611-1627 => 1.6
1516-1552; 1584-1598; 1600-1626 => 0.1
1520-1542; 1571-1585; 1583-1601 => -1.0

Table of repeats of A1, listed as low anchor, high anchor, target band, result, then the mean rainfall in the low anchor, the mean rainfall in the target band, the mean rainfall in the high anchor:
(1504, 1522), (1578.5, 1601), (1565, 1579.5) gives 0.030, 1.15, 1.15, 1.19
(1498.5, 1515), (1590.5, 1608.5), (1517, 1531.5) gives 0.123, 1.16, 1.04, 1.18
